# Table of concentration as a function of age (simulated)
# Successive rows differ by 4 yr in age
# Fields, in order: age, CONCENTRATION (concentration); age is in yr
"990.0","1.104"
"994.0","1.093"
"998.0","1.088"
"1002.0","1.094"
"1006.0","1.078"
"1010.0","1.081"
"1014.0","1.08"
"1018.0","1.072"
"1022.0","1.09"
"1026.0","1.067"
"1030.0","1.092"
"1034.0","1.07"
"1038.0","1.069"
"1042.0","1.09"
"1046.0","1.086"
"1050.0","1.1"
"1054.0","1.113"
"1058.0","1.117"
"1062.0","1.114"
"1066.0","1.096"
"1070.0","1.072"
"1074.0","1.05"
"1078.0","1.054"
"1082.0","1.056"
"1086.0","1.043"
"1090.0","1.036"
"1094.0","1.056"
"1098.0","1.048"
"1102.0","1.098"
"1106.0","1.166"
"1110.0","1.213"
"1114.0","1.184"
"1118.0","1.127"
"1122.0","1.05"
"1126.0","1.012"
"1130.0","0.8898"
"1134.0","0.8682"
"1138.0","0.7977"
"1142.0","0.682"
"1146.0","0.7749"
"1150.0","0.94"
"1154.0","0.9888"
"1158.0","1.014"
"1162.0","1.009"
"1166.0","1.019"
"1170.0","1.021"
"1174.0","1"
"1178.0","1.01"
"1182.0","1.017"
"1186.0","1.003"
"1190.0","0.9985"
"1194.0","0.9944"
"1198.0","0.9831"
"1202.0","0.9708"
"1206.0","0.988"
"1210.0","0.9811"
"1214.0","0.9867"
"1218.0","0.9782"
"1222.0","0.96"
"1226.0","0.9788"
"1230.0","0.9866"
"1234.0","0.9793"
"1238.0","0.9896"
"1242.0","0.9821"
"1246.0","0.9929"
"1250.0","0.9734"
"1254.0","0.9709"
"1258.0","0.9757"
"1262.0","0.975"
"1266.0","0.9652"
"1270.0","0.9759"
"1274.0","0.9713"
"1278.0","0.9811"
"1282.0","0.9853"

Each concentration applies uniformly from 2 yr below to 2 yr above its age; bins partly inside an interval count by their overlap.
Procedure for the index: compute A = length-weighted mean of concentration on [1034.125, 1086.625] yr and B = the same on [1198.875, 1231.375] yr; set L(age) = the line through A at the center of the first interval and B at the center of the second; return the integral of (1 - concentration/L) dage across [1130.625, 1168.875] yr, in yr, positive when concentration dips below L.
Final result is 4.5 yr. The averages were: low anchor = 1.08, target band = 0.902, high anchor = 0.979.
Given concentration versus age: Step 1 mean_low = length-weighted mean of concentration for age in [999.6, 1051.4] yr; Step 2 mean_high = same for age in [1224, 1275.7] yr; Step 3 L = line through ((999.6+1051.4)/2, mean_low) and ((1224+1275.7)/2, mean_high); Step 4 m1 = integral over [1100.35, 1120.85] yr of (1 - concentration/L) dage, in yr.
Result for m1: -2.2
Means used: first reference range 1.08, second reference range 0.978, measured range 1.15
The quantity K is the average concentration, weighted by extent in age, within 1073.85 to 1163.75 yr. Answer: 1.01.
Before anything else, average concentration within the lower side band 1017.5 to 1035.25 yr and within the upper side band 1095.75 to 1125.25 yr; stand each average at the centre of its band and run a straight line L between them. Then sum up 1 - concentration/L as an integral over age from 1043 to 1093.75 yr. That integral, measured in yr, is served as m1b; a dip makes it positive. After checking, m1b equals 1.0 yr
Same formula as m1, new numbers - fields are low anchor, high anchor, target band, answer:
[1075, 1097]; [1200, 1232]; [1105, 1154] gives 2.6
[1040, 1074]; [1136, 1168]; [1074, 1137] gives -3.7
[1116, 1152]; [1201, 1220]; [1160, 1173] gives -1.1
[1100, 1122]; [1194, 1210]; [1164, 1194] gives 0.4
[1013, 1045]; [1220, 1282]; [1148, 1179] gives 0.5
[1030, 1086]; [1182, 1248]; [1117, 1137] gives 1.3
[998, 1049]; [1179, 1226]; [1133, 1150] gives 3.8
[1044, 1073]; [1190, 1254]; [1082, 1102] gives 0.4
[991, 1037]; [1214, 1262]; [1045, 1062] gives -0.7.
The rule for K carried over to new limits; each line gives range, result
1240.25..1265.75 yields 0.977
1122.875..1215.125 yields 0.955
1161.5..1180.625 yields 1.01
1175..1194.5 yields 1.01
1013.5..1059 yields 1.09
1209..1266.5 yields 0.979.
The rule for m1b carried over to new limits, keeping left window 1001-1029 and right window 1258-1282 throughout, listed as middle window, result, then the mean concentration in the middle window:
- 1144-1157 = 1.45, 0.91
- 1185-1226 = 0.73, 0.984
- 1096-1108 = -0.69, 1.1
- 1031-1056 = -0.46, 1.09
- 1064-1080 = -0.17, 1.07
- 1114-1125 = -0.66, 1.1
